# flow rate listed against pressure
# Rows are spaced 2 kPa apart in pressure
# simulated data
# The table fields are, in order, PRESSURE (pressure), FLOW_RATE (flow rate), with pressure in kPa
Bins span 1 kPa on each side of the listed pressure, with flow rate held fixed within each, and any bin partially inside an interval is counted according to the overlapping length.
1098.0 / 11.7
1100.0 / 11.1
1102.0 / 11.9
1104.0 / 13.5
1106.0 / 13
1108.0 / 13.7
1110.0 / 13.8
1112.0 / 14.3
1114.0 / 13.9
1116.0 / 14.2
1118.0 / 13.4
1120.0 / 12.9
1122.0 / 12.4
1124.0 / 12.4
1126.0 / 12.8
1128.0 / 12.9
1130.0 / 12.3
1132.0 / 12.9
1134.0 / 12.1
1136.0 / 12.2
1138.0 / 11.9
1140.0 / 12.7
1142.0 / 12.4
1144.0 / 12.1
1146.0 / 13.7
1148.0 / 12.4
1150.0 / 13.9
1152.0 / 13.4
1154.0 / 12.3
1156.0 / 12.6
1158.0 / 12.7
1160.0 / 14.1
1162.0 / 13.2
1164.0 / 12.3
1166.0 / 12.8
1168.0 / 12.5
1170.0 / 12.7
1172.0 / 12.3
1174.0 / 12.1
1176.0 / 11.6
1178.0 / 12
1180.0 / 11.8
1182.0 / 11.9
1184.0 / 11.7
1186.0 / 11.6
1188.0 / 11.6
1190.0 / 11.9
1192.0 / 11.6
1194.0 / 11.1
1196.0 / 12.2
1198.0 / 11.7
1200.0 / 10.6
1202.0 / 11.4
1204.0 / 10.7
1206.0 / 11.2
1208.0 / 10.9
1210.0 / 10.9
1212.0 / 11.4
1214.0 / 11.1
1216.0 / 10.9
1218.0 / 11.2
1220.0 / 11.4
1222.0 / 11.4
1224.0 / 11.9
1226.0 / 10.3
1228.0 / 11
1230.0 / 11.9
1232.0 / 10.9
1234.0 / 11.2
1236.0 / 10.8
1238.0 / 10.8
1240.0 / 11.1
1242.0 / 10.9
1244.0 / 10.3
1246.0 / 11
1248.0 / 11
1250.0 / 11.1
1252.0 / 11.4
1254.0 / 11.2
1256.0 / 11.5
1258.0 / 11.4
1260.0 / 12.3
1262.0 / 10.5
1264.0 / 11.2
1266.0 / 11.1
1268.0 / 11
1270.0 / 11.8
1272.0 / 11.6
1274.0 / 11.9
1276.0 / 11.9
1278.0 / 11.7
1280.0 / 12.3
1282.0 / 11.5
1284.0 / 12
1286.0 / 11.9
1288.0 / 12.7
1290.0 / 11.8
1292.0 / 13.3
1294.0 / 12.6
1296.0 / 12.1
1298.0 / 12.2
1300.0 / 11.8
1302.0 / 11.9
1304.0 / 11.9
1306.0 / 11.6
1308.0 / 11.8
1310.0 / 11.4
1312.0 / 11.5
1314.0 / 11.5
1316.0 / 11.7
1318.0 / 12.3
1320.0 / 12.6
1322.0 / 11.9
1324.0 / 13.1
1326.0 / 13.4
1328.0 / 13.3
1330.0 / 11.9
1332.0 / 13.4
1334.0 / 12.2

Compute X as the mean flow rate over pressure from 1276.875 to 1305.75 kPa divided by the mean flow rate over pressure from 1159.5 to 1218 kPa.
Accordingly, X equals 1.0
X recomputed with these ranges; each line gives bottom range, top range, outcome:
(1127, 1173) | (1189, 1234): 0.89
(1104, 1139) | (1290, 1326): 0.93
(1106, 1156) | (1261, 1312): 0.91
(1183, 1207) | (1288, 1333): 1.07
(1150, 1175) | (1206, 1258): 0.87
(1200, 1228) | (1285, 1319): 1.08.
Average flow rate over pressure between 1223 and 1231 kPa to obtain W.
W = 11.3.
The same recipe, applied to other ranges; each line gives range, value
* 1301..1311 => 11.7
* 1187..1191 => 11.8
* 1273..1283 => 11.9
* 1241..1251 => 10.9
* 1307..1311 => 11.6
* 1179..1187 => 11.8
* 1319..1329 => 12.9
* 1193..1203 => 11.4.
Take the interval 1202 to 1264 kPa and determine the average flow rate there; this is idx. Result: 11.1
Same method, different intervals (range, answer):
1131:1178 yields 12.6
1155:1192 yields 12.3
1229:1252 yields 11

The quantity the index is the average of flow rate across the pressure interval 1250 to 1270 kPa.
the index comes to 11.3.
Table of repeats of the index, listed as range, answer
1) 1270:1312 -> 12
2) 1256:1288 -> 11.6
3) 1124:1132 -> 12.7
